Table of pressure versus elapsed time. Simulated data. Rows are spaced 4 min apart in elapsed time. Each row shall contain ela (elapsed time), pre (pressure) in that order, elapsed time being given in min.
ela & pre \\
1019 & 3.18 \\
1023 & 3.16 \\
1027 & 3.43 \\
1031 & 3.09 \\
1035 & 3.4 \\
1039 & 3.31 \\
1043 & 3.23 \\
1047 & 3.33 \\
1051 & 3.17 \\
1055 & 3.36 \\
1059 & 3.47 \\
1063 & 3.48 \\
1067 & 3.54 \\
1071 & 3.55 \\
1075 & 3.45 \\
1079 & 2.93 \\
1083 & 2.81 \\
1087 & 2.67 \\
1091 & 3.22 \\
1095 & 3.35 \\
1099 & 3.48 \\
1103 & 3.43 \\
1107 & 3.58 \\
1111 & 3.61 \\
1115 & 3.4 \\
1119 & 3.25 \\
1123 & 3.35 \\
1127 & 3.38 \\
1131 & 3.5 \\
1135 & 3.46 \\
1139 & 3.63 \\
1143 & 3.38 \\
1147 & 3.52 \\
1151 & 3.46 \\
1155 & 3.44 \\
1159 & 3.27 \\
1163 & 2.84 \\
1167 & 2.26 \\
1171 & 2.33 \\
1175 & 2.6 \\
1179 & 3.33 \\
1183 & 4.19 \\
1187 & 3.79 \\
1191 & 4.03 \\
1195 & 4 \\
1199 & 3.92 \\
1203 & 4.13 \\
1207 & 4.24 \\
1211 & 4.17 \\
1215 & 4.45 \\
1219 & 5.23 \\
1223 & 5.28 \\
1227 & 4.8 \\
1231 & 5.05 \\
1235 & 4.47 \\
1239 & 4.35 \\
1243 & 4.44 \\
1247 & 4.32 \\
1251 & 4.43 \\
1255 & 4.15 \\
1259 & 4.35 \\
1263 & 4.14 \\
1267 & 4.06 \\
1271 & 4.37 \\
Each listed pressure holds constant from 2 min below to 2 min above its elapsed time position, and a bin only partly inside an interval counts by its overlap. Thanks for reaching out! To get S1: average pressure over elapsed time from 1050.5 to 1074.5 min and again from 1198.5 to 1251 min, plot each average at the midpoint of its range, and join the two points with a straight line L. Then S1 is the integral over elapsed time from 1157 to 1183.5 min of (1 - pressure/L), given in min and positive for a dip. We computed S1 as 8.1 min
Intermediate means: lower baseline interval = 3.45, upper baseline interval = 4.54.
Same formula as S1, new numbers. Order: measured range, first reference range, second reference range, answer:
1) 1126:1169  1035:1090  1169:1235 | 5.5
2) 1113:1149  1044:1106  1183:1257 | 2.8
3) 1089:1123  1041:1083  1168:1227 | 1.2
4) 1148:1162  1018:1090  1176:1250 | 2.0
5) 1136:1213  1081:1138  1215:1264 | 9.0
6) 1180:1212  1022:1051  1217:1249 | 3.1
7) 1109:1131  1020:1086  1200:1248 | 2.2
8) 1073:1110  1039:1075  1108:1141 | 2.1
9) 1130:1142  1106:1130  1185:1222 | 0.3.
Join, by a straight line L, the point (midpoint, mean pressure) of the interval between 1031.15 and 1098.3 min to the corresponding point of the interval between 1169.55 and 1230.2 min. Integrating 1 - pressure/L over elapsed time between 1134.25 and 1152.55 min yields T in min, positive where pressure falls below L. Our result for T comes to 1.2 min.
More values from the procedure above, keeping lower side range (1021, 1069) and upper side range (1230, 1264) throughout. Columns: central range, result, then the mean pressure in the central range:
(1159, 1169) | 3.19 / 2.69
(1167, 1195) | 4.94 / 3.34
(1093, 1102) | 0.48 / 3.42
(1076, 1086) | 1.74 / 2.91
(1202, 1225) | -2.05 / 4.6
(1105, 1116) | 0.41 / 3.54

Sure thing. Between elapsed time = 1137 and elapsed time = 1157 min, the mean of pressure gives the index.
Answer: 3.49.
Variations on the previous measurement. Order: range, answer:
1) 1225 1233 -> 4.92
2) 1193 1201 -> 3.96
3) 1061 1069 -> 3.51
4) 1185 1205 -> 3.97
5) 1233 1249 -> 4.4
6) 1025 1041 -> 3.31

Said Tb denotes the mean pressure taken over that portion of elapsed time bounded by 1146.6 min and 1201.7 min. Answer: 3.36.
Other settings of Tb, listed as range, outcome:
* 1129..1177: 3.14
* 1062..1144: 3.35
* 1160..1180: 2.67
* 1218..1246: 4.77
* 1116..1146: 3.42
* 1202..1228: 4.63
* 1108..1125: 3.41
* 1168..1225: 3.95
